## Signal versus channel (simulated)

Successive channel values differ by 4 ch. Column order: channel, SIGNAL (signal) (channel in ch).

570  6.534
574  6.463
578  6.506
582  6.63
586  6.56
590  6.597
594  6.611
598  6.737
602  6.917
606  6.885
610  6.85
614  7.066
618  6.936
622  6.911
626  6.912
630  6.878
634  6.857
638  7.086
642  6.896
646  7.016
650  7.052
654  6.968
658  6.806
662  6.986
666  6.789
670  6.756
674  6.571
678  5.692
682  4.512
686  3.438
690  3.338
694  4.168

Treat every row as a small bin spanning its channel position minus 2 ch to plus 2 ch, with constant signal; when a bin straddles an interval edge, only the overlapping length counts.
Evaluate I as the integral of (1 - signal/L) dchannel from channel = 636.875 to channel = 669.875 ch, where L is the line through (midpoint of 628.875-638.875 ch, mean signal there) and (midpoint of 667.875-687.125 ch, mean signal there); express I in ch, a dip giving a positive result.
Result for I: -3.48 ch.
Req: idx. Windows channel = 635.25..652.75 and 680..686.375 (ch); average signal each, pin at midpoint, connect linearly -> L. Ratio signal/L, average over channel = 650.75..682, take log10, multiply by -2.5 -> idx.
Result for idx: -0.22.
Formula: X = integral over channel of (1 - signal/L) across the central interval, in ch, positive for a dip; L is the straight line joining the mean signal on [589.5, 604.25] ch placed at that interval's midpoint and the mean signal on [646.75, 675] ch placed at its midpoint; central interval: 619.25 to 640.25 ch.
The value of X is -0.4 ch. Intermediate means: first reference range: 6.73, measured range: 6.93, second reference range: 6.86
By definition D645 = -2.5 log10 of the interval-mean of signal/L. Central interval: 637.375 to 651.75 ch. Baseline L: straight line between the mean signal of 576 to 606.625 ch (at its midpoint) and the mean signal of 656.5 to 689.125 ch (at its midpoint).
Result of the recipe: -0.14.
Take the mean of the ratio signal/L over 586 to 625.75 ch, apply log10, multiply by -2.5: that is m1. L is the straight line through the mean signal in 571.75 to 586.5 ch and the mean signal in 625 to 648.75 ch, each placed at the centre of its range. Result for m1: -0.02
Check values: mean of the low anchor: 6.54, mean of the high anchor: 6.95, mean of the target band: 6.82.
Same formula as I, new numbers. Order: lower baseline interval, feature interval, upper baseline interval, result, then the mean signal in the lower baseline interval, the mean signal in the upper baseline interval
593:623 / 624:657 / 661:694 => -4.21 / 6.87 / 5.38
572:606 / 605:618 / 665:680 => -0.70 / 6.64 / 6.43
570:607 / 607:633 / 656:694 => -2.78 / 6.64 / 5.58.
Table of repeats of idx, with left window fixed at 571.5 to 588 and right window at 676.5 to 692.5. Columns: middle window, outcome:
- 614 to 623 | -0.221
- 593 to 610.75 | -0.130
